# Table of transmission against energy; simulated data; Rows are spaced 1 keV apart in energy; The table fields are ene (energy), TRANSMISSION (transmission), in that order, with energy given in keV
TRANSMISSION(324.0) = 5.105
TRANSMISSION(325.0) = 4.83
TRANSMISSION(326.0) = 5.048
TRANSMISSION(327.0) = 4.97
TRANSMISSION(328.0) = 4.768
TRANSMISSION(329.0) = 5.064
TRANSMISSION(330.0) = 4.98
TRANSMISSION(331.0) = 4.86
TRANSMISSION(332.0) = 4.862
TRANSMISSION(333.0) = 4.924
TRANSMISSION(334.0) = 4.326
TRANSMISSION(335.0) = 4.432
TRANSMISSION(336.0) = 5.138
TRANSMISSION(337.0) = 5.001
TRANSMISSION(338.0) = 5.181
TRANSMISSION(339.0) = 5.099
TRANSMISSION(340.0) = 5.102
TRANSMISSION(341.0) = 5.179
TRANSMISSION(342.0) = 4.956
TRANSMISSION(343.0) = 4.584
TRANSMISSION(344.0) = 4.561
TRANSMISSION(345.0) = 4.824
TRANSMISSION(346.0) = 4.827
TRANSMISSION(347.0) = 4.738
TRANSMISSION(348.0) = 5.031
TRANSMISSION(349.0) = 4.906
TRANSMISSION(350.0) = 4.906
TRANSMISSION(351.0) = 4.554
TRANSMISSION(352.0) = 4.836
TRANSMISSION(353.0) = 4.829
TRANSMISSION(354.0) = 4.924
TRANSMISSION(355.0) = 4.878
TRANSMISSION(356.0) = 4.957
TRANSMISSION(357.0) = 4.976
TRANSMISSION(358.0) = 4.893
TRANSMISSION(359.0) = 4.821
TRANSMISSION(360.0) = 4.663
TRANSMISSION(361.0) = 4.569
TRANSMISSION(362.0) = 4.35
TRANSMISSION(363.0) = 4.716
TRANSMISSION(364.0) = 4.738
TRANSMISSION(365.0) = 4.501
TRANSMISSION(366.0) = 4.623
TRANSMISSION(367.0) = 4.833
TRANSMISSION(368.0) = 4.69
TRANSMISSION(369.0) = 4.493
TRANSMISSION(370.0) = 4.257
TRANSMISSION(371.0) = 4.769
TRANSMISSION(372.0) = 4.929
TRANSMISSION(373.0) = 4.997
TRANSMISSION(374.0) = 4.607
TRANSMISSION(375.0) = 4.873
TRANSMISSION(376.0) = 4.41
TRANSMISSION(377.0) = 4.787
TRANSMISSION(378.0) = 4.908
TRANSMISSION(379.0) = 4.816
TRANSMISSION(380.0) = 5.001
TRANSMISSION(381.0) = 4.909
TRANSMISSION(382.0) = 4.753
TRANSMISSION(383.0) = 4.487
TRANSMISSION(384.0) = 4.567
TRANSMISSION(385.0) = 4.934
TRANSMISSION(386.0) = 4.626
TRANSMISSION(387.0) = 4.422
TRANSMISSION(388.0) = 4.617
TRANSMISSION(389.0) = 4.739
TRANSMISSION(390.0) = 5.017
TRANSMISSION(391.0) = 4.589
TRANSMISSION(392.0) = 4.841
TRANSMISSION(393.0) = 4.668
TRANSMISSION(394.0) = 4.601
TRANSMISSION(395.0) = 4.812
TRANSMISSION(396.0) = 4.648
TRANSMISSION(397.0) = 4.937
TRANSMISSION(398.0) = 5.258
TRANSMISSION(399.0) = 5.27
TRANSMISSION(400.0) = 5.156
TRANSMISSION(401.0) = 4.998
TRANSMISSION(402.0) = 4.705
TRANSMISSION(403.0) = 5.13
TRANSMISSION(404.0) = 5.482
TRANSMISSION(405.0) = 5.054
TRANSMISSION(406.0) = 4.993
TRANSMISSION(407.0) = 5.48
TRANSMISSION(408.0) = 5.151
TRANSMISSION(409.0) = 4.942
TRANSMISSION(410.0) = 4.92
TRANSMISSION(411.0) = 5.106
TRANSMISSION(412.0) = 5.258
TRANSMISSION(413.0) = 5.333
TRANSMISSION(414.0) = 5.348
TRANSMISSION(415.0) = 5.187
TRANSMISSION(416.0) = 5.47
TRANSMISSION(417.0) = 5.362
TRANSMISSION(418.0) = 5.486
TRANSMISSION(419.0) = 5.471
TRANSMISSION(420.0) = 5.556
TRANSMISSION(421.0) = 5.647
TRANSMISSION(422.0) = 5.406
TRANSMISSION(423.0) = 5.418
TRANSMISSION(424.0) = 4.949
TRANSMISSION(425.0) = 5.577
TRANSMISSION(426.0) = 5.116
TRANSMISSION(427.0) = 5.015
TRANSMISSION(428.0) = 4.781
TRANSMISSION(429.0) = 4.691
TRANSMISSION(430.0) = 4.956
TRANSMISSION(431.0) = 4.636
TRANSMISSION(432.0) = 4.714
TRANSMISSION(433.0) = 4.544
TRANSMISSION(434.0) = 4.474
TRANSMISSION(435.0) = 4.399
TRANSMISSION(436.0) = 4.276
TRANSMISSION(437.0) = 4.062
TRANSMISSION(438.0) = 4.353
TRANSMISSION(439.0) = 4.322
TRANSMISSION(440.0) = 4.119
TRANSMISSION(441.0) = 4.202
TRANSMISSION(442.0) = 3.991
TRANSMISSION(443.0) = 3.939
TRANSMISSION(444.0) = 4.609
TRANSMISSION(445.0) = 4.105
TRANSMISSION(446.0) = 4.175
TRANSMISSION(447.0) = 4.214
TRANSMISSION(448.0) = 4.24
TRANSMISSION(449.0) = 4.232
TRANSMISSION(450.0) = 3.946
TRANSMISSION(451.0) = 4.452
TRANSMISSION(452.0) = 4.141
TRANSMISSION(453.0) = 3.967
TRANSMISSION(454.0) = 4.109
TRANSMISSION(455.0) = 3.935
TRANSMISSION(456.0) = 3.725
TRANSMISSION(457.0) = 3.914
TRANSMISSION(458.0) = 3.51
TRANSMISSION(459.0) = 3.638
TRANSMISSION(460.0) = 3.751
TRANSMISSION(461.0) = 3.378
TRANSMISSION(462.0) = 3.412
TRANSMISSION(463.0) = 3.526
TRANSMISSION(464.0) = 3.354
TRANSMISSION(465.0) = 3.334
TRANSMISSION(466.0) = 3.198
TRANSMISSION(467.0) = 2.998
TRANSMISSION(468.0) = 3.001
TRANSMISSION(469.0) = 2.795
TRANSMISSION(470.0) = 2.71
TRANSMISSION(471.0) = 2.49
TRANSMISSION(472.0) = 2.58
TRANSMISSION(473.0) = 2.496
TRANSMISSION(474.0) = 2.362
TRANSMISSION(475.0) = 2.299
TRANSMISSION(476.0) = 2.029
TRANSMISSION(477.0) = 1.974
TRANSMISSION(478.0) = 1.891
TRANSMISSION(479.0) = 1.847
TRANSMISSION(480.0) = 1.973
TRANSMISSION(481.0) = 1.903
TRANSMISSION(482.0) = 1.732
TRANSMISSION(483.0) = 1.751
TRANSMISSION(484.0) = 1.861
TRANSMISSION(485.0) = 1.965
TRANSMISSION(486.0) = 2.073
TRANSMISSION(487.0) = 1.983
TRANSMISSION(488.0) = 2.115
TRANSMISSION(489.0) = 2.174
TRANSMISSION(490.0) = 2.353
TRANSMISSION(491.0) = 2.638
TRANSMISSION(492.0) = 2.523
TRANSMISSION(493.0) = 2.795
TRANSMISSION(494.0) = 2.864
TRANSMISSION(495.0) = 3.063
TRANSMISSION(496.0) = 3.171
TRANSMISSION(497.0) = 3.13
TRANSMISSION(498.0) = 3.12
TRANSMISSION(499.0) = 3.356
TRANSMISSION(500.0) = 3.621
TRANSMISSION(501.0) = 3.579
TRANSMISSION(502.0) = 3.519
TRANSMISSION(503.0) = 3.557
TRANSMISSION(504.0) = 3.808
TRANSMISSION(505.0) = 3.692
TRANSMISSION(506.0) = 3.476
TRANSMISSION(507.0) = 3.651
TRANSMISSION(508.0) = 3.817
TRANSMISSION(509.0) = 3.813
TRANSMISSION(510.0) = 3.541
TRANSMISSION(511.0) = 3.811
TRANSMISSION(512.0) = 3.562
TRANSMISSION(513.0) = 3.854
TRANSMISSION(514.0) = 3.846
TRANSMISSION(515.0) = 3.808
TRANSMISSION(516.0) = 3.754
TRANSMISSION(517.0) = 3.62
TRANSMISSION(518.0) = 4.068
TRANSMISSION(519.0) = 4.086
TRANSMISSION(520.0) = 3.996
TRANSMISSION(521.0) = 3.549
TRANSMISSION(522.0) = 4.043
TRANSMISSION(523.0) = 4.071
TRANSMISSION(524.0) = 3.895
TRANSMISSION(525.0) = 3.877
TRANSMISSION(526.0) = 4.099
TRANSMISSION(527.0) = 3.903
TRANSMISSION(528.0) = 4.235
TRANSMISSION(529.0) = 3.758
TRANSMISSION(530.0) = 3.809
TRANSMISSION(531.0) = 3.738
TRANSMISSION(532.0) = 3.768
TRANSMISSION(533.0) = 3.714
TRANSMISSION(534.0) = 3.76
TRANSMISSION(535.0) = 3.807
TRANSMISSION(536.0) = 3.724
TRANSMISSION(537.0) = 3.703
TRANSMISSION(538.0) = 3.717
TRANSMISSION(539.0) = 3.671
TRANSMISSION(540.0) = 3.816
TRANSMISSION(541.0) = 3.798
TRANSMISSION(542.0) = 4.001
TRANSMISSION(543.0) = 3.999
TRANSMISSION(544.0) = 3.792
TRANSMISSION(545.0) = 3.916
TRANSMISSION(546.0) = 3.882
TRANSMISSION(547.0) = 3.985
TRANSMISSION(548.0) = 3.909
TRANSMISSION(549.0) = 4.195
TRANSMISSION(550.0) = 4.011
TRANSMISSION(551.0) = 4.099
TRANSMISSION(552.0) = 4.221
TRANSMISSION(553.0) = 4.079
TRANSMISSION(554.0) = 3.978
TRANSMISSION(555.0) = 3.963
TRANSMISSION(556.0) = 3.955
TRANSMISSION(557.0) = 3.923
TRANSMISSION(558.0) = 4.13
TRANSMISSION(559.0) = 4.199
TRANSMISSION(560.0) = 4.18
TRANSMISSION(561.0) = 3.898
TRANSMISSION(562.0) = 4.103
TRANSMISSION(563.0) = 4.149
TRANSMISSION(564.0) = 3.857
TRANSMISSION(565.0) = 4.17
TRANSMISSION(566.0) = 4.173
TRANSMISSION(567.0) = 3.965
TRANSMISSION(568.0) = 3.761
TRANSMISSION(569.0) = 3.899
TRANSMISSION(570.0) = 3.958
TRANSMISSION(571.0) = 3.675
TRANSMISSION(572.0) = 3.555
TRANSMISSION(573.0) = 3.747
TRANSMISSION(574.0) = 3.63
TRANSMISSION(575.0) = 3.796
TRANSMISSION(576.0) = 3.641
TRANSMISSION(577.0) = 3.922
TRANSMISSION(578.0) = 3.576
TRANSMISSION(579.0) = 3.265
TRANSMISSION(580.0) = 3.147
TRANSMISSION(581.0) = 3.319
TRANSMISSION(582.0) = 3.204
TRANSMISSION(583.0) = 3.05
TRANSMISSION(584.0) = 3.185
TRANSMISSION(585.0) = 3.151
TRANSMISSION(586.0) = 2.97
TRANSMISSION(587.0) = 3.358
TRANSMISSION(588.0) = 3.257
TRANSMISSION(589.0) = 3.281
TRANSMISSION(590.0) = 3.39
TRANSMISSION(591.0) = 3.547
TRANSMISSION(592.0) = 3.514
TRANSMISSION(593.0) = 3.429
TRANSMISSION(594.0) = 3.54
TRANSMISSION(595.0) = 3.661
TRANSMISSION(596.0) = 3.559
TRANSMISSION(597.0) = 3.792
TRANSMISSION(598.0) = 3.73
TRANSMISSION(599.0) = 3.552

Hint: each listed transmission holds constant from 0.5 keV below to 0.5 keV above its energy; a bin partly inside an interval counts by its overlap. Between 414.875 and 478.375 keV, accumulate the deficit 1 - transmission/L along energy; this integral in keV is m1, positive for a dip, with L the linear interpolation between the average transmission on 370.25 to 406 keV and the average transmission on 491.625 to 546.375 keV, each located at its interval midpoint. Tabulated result 4.6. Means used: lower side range 4.84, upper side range 3.68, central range 4.04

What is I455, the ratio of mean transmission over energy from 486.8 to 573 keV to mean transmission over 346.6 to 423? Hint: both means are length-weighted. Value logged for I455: 0.75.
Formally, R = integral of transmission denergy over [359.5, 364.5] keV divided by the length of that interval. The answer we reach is 4.61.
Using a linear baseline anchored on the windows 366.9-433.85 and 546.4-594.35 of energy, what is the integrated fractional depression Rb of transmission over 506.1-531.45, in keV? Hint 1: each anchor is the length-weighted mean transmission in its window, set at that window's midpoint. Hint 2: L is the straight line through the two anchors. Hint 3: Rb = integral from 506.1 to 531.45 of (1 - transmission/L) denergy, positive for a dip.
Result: 1.6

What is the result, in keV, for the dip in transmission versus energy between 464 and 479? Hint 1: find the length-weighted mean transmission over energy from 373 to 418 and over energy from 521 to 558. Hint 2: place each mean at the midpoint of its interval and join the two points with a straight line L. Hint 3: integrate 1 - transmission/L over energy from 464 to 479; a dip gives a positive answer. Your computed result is 6.2 keV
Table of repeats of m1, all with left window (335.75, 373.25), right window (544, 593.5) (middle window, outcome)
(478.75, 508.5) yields 9.60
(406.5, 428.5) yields -3.81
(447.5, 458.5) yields 0.77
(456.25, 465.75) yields 1.66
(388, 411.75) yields -2.04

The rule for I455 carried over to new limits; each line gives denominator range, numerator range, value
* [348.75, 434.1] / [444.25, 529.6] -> 0.67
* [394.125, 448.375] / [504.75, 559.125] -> 0.79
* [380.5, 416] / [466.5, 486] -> 0.45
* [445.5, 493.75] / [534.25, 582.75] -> 1.31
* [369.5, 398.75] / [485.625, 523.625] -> 0.71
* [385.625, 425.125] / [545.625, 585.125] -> 0.75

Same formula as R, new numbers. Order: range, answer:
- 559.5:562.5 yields 4.06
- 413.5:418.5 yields 5.37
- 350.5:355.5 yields 4.8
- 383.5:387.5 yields 4.64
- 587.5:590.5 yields 3.31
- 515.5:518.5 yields 3.81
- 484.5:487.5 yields 2.01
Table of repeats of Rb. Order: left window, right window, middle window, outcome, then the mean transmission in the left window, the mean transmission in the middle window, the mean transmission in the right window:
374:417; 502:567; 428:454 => 1.6 keV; 4.93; 4.32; 3.89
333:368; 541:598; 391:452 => -5.0 keV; 4.81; 4.83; 3.74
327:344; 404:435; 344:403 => 2.6 keV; 4.9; 4.78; 5.13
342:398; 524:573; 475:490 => 8.0 keV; 4.75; 1.97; 3.92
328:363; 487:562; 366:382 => -0.3 keV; 4.84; 4.75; 3.67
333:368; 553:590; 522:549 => 0.0 keV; 4.81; 3.87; 3.7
